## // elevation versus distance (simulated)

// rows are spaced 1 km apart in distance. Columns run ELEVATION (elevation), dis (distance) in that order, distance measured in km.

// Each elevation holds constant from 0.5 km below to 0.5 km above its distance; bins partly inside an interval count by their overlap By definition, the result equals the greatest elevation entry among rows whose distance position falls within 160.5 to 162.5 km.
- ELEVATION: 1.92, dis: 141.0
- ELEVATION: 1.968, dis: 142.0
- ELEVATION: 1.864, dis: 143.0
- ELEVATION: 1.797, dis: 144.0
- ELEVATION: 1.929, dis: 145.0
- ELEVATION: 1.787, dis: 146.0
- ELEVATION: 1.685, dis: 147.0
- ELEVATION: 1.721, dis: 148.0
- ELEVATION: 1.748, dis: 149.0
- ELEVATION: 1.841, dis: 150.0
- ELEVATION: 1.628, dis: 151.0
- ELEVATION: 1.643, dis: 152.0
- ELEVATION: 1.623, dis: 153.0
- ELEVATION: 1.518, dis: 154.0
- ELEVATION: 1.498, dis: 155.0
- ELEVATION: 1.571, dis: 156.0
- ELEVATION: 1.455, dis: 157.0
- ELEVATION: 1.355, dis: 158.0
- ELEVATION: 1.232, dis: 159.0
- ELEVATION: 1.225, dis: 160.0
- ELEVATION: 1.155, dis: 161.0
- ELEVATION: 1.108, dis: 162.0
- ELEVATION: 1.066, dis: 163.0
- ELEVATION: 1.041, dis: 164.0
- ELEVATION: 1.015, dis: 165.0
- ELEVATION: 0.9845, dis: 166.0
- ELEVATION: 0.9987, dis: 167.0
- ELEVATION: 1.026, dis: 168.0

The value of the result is 1.155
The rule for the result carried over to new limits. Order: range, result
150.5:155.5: 1.643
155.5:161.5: 1.571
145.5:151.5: 1.841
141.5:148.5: 1.968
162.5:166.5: 1.066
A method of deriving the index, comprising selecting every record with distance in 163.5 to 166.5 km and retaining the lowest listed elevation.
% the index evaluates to 0.9845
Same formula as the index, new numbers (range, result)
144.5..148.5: 1.685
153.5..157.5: 1.455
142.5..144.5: 1.797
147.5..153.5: 1.623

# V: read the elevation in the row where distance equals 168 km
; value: 1.026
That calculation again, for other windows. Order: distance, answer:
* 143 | 1.864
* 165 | 1.015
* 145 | 1.929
